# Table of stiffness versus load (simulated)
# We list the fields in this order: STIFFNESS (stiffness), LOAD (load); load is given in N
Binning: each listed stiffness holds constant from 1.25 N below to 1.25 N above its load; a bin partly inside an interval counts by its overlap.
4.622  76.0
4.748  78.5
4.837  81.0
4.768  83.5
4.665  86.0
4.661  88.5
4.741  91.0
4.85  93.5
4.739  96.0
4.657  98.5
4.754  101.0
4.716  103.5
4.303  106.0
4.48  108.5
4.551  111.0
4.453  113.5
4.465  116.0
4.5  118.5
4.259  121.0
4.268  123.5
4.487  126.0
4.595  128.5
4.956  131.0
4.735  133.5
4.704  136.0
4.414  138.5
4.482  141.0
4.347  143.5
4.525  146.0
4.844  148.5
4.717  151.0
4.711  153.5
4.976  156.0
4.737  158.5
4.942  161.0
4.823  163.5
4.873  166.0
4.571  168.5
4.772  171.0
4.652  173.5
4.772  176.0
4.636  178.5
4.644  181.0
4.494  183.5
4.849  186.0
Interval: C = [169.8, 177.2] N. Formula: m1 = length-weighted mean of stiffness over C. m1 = 4.73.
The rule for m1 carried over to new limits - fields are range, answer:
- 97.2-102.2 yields 4.71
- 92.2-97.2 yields 4.79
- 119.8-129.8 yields 4.41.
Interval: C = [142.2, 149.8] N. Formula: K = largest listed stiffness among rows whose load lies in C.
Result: 4.844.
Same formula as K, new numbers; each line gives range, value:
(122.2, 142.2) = 4.956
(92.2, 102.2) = 4.85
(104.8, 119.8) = 4.551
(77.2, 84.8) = 4.837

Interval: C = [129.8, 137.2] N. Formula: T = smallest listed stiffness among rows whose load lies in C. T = 4.704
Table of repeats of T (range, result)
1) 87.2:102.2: 4.657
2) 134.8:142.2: 4.414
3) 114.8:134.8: 4.259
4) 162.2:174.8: 4.571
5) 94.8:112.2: 4.303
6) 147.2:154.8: 4.711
